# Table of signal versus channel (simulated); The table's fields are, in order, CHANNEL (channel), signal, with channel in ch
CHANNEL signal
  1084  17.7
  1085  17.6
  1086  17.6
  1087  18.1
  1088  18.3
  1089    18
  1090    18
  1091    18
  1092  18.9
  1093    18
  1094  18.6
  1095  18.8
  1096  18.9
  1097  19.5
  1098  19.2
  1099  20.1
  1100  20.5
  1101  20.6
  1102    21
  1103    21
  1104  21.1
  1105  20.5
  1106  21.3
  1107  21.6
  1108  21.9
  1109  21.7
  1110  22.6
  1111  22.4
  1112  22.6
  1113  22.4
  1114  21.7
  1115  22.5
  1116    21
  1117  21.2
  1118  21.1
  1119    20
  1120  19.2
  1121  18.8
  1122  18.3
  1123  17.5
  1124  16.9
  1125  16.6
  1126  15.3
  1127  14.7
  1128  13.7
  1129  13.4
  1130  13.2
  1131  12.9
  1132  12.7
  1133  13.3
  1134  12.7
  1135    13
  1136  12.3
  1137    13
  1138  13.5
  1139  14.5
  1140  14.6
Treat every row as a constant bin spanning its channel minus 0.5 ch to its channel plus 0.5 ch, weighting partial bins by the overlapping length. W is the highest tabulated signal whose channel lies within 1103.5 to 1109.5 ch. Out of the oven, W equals 21.9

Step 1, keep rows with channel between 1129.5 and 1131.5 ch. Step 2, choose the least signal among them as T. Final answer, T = 12.9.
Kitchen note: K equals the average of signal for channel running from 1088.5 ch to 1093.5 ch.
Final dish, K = 18.2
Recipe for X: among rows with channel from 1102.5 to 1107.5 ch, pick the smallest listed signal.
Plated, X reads 20.5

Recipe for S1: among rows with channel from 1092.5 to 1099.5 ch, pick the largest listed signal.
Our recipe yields 20.1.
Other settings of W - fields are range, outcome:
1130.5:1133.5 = 13.3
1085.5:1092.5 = 18.9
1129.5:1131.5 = 13.2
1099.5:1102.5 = 21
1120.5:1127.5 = 18.8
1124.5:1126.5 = 16.6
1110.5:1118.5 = 22.6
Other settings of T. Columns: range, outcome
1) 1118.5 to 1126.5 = 15.3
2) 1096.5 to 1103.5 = 19.2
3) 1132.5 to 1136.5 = 12.3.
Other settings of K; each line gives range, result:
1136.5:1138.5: 13.2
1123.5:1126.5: 16.3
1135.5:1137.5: 12.7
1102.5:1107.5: 21.1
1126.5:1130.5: 13.8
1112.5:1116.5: 21.9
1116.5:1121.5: 20.1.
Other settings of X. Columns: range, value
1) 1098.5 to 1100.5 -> 20.1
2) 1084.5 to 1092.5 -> 17.6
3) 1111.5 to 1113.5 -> 22.4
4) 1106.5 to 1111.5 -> 21.6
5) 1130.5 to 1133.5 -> 12.7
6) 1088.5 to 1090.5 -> 18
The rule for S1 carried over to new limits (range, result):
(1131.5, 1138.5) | 13.5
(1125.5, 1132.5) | 15.3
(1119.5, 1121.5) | 19.2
